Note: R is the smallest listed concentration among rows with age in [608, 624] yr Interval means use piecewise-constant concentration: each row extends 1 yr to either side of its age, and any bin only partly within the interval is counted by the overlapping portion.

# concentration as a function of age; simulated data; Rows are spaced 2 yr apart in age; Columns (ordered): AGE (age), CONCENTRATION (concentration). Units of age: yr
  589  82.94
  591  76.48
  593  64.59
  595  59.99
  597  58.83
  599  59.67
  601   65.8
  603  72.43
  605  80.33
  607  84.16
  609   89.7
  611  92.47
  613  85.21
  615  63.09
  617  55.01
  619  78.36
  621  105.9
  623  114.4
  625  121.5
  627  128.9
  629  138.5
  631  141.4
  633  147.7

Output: 55.01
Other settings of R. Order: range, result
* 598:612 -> 59.67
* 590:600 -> 58.83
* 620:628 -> 105.9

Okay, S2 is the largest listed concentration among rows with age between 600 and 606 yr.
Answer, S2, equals 80.33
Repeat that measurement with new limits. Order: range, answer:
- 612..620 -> 85.21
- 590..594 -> 76.48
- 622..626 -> 121.5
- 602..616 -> 92.47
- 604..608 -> 84.16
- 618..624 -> 114.4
